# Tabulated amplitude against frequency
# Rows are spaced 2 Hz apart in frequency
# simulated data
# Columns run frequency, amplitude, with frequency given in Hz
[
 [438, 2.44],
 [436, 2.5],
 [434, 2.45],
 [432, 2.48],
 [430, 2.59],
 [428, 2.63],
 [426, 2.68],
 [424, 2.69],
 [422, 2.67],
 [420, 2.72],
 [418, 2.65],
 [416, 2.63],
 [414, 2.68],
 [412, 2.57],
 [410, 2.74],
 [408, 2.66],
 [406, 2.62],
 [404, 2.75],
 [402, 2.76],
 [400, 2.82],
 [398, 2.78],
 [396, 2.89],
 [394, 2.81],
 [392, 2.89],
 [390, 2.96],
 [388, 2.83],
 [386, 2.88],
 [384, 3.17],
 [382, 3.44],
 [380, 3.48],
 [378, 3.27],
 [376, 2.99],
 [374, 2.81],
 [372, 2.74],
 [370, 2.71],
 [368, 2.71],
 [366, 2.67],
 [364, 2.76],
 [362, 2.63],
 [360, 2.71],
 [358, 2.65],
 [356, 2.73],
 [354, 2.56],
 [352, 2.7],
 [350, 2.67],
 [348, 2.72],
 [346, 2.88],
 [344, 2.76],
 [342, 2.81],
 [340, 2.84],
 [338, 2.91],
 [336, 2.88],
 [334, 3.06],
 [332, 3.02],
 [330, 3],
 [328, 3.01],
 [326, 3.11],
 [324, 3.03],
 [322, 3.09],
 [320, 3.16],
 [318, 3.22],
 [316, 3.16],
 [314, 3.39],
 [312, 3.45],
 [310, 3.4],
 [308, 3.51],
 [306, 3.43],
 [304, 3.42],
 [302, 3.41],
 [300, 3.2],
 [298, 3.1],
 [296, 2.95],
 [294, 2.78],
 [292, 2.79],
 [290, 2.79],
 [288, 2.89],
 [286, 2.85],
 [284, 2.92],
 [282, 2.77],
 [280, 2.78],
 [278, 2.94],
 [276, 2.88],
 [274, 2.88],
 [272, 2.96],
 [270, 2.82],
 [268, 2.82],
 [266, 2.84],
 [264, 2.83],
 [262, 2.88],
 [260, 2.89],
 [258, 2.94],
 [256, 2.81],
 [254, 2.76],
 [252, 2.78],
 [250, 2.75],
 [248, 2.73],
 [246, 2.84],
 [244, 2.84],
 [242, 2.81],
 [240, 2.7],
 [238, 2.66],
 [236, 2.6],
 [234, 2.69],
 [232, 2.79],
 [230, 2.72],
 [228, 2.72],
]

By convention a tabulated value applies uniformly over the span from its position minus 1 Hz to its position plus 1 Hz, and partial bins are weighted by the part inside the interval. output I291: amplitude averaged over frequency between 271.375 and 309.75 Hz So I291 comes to 3.02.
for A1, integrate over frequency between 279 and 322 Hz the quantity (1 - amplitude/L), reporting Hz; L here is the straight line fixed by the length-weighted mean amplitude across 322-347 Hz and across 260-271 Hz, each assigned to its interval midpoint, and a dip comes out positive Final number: -3.2 Hz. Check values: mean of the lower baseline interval 2.84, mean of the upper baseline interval 2.95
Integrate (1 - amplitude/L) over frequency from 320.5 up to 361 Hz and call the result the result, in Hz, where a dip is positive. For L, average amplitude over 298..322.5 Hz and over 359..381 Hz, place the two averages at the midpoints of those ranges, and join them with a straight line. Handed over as 2.96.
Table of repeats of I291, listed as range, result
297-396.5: 2.99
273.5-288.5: 2.86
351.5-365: 2.68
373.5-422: 2.86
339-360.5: 2.73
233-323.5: 2.96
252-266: 2.85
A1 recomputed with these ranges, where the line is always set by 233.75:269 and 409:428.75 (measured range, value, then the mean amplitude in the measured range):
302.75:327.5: -4.8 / 3.28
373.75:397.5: -3.1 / 3.04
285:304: -1.7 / 3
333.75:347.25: -0.7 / 2.86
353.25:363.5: 0.2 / 2.66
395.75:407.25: -0.3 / 2.76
